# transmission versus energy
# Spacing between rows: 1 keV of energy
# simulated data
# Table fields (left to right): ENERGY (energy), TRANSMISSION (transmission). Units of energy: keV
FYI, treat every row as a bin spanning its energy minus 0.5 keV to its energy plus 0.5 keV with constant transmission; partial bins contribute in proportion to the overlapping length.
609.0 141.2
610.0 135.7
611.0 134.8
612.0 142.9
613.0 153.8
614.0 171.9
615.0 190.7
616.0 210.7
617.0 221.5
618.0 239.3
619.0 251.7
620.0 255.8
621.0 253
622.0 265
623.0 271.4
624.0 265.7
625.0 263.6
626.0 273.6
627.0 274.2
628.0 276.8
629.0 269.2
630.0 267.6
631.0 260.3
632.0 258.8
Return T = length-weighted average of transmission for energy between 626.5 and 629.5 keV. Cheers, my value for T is 273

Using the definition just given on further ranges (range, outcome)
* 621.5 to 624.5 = 267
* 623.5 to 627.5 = 269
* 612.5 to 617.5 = 190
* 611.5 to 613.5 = 148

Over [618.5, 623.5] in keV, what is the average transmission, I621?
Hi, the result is 259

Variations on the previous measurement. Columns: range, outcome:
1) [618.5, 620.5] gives 254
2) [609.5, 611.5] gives 135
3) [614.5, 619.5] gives 223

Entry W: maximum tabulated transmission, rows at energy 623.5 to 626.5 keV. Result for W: 273.6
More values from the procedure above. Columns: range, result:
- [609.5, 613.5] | 153.8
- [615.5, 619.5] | 251.7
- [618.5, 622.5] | 265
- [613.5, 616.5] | 210.7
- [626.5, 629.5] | 276.8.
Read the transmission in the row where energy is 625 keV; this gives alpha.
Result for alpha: 263.6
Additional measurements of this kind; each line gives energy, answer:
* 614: 171.9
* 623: 271.4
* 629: 269.2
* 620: 255.8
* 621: 253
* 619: 251.7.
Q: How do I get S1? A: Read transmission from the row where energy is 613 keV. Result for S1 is 153.8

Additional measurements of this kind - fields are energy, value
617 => 221.5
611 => 134.8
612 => 142.9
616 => 210.7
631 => 260.3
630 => 267.6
